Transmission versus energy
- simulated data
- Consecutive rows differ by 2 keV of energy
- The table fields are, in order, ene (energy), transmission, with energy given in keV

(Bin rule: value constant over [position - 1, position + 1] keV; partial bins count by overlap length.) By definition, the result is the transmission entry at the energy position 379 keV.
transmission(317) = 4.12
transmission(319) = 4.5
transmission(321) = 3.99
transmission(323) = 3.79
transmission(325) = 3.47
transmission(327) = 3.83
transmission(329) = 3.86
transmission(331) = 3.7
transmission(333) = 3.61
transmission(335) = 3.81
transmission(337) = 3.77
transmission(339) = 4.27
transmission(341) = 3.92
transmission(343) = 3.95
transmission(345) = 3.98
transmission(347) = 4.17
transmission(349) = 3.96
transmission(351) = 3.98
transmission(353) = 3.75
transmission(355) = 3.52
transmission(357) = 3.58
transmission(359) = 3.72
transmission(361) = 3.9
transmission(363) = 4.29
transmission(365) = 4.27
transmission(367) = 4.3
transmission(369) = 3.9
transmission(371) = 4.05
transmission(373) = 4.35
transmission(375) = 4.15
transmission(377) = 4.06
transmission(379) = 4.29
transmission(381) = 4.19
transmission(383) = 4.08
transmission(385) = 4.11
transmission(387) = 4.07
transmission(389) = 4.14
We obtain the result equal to 4.29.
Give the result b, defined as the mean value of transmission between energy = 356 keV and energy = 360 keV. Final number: 3.65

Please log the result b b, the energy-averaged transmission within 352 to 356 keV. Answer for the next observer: 3.63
